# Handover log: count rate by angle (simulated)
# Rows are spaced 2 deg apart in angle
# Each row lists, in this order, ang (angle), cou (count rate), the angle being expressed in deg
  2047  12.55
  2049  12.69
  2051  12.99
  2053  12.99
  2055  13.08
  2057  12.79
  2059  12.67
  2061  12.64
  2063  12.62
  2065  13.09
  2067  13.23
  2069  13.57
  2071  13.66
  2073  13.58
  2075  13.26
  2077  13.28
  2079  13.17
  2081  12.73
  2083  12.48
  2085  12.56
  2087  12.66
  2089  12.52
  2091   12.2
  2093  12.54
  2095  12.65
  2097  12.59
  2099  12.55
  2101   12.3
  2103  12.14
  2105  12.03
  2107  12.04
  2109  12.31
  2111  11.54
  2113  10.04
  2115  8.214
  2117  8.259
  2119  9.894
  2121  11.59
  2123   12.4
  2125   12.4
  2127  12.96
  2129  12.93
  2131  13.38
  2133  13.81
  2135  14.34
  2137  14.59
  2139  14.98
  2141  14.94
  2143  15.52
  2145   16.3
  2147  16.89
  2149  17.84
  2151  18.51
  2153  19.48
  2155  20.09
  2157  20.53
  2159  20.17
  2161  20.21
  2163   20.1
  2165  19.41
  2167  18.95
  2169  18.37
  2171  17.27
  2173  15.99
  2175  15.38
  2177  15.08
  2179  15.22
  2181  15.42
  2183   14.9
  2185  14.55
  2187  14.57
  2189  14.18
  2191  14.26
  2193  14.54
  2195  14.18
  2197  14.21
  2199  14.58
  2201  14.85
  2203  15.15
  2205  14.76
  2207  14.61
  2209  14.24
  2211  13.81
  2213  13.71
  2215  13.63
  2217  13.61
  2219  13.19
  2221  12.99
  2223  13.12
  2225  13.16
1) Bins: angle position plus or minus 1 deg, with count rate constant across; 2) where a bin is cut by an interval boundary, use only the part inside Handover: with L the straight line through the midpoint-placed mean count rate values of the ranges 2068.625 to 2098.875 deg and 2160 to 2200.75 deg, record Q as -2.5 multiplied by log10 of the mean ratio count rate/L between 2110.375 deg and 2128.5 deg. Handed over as 0.28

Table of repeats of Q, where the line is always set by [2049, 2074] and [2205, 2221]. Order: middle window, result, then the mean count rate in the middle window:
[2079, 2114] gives 0.08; 12.3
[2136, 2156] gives -0.25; 16.9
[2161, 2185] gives -0.24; 17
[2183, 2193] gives -0.06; 14.5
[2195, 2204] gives -0.07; 14.6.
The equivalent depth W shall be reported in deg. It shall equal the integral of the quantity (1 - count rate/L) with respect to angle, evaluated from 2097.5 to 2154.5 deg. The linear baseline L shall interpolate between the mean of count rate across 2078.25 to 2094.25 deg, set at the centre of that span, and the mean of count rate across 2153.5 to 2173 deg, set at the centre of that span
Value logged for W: 9.6 deg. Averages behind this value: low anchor 12.6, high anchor 19.3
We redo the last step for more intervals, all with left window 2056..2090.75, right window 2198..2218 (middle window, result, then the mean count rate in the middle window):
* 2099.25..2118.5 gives 3.3 deg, 11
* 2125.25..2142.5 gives -0.5 deg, 14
